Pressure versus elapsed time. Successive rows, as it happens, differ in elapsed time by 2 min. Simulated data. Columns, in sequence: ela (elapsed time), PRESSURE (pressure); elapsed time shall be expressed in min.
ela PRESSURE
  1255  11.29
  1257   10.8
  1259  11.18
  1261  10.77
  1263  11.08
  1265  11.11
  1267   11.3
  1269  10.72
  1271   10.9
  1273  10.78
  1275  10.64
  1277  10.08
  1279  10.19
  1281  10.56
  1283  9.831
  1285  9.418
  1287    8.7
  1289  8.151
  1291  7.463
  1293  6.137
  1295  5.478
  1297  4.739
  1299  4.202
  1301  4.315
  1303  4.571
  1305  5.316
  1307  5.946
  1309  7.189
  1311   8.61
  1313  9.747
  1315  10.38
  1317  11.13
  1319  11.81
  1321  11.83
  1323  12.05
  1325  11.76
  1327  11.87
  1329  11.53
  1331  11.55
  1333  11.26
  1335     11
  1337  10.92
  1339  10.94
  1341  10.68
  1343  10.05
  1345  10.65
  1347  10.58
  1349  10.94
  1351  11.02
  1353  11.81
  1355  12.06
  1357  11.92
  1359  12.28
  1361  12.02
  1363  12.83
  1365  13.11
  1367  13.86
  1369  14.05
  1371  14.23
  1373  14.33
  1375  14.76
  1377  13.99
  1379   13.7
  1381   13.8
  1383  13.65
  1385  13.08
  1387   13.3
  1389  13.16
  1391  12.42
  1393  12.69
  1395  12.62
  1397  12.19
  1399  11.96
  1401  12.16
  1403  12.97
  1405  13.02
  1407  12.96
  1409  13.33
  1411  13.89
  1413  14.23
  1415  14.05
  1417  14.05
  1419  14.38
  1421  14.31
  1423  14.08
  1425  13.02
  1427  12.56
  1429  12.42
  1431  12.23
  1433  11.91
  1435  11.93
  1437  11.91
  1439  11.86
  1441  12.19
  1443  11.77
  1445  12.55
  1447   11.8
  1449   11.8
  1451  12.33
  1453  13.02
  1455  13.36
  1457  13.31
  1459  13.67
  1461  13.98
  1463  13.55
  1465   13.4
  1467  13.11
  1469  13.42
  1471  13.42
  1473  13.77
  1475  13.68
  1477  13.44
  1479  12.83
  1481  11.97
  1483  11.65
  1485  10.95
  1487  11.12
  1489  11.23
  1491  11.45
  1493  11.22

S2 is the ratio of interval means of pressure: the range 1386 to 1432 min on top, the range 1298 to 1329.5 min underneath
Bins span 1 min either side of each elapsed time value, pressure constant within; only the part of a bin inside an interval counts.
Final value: 1.5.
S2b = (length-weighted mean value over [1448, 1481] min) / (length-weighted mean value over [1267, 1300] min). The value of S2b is 1.5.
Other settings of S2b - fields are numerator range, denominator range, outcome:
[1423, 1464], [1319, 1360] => 1.11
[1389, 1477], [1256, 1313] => 1.51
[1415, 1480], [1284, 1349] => 1.43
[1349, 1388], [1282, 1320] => 1.74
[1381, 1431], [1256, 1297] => 1.37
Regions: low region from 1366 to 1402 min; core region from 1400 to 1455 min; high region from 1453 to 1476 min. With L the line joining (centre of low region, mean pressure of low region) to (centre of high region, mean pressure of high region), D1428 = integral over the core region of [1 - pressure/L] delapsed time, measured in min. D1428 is 2.3 min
